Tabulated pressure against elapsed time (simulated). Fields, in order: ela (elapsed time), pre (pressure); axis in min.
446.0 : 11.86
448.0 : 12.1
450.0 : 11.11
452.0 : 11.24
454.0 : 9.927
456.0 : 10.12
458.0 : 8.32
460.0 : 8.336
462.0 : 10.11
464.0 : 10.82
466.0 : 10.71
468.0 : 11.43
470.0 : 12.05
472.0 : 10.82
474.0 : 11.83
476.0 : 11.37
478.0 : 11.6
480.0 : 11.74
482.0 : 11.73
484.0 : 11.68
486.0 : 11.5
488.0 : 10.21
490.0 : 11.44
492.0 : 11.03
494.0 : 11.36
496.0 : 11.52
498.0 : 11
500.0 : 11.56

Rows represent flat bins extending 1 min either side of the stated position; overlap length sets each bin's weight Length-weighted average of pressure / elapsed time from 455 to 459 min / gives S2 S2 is 9.22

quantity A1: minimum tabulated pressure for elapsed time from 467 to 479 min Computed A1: 10.82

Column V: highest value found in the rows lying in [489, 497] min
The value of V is 11.52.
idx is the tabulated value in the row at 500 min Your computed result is 11.56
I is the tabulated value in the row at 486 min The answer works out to 11.5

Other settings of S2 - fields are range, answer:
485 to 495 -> 11.1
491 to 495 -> 11.2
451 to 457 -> 10.4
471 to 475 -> 11.3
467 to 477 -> 11.5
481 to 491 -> 11.3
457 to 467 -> 9.66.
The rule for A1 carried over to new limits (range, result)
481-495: 10.21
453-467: 8.32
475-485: 11.37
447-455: 9.927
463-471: 10.71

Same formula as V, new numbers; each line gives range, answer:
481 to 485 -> 11.73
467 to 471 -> 12.05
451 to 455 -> 11.24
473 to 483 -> 11.83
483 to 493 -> 11.68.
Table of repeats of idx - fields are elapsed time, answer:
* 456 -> 10.12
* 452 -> 11.24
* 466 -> 10.71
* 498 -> 11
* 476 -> 11.37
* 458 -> 8.32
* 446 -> 11.86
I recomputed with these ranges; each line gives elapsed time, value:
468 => 11.43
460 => 8.336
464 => 10.82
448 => 12.1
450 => 11.11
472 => 10.82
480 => 11.74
